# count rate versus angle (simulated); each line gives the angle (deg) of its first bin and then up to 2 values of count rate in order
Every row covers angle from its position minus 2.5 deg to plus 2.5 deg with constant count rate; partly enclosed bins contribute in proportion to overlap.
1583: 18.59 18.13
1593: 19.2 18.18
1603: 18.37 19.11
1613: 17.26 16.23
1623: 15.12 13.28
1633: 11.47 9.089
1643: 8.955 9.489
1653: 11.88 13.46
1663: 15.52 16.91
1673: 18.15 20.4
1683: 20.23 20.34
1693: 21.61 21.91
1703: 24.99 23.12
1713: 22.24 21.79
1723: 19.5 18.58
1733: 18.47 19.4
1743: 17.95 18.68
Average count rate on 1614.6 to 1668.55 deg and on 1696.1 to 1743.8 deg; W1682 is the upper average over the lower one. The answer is 1.63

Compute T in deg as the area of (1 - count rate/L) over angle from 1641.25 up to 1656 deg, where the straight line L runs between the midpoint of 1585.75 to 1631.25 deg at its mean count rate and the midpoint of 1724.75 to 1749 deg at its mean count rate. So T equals 6.13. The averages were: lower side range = 17.1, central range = 10.3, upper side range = 18.6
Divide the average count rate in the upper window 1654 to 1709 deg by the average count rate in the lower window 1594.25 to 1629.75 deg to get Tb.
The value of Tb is 1.14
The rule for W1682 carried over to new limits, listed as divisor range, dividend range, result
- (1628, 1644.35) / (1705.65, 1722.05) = 2.12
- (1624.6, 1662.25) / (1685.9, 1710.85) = 1.97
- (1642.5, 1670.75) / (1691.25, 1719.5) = 1.74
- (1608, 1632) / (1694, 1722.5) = 1.44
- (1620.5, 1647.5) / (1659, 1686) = 1.58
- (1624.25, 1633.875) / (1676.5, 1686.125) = 1.58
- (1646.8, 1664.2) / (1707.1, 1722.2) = 1.74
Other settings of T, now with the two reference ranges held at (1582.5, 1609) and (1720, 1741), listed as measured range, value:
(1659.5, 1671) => 1.7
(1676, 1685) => -0.7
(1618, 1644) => 9.0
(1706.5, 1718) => -2.1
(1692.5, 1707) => -3.1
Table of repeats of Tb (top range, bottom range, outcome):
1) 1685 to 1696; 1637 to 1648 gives 2.30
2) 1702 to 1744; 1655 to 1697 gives 1.12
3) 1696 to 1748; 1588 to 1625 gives 1.17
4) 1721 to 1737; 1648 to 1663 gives 1.50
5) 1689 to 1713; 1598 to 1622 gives 1.29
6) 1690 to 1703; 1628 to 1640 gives 2.04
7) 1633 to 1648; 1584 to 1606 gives 0.51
